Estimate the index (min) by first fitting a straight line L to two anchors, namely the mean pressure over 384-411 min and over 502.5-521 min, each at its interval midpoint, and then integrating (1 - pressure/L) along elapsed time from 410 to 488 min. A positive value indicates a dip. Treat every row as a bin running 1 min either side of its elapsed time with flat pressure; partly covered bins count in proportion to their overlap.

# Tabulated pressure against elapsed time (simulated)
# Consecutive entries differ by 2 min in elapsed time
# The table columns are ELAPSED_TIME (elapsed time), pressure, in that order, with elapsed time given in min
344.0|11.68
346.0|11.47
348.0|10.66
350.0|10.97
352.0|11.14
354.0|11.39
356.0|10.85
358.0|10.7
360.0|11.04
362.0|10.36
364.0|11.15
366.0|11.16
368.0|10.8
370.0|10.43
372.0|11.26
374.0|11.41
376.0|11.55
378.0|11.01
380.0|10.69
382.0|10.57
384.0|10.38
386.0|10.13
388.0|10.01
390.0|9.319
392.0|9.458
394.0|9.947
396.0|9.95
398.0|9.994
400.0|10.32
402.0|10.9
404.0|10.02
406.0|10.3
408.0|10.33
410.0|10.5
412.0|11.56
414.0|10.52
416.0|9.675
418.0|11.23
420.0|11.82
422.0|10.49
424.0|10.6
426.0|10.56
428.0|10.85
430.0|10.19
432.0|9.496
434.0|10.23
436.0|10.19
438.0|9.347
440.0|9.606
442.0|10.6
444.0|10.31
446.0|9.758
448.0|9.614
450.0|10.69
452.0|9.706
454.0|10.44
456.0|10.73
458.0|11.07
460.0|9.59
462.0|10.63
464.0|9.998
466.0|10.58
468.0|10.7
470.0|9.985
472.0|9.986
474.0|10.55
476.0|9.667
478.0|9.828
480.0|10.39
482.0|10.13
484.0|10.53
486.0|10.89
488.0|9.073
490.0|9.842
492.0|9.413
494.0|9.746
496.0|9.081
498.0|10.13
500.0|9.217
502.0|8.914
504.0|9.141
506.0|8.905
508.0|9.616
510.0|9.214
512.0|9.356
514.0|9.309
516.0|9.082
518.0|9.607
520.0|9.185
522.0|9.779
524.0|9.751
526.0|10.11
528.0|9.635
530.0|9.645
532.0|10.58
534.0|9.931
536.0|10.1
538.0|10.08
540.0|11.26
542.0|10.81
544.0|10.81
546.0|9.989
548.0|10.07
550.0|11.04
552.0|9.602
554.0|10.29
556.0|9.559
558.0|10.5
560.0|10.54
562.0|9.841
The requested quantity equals -4.8 min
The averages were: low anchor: 10.1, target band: 10.3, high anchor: 9.26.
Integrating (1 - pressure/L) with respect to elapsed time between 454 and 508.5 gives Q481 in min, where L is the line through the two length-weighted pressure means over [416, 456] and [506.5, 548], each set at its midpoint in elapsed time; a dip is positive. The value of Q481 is 0.8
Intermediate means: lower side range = 10.3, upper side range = 9.88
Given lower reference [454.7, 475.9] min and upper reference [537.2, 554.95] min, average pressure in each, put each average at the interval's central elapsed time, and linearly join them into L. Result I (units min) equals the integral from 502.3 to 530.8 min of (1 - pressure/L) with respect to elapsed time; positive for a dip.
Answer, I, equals 2.7 min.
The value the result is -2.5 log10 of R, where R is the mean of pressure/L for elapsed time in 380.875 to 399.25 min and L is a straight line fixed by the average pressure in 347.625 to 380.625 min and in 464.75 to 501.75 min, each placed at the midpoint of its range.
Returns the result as 0.08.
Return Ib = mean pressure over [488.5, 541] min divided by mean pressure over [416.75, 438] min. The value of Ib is 0.9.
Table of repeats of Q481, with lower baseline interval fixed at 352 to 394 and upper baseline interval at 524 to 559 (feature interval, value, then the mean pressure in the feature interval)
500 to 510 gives 1.1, 9.16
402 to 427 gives -0.2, 10.6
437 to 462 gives 0.8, 10.1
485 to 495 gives 0.5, 9.79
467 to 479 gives 0.3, 10.1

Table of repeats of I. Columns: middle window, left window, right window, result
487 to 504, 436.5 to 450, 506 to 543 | 0.8 min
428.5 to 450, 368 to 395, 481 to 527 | 0.1 min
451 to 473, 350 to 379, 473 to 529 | -0.6 min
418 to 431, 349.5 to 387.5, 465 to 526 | -0.5 min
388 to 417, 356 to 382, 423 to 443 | 0.9 min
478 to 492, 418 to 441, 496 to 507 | -0.8 min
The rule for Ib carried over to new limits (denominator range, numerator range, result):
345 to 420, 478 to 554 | 0.92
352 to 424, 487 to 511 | 0.88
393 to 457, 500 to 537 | 0.92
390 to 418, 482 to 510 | 0.93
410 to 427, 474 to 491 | 0.93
